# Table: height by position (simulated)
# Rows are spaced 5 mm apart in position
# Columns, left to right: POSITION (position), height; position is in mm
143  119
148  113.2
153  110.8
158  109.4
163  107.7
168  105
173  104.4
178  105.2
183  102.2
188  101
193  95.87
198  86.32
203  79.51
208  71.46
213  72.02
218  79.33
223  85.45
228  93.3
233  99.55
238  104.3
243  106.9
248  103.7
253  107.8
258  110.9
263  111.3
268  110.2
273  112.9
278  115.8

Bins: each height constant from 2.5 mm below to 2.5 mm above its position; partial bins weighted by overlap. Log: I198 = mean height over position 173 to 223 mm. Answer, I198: 88.8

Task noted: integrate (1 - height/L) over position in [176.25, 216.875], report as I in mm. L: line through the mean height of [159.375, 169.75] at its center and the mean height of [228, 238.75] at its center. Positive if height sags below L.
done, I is 5.9 mm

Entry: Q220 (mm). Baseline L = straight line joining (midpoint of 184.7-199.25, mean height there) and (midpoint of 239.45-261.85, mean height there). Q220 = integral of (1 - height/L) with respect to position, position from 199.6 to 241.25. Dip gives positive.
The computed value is 6.4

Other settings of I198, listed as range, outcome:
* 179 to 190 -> 102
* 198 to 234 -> 82.5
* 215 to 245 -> 94.2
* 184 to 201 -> 94.6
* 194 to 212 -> 79.9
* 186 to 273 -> 95.7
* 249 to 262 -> 109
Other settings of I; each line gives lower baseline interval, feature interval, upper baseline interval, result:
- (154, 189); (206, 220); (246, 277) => 4.3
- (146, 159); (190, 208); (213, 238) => 2.2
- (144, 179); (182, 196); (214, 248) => 0.6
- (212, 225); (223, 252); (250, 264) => -1.9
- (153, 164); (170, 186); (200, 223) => -1.1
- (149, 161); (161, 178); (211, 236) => 0.0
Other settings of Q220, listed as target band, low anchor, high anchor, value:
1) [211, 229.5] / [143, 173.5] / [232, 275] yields 4.5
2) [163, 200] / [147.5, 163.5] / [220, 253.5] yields 2.1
